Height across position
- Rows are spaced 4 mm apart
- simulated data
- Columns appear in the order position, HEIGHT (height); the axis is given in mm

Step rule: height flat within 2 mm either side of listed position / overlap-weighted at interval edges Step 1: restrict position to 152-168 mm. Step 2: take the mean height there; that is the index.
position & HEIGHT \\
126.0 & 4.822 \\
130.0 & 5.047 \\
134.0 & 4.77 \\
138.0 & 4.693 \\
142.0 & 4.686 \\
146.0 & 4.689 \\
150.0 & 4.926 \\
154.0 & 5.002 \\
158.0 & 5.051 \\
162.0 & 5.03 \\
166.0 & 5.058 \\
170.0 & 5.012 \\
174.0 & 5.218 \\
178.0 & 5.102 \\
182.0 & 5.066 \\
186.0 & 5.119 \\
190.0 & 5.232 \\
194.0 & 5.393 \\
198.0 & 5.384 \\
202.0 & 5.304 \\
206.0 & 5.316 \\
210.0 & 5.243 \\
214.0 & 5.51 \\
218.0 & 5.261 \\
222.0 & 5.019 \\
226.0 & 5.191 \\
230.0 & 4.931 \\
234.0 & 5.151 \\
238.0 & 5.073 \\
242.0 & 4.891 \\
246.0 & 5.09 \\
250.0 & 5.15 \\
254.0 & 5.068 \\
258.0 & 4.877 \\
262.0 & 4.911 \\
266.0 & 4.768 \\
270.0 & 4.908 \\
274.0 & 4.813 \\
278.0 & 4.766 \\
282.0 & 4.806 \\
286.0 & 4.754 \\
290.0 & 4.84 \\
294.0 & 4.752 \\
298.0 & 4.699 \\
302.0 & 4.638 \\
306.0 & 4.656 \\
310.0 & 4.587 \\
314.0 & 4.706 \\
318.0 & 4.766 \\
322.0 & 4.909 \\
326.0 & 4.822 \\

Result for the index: 5.04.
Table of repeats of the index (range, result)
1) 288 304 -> 4.73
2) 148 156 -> 4.96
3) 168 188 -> 5.1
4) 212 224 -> 5.26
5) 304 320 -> 4.68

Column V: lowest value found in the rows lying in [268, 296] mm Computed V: 4.752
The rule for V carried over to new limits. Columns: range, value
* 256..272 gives 4.768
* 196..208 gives 5.304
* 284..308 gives 4.638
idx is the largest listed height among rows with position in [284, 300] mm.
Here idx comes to 4.84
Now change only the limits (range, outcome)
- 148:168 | 5.058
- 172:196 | 5.393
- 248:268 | 5.15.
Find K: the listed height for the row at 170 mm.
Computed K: 5.012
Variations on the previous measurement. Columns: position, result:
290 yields 4.84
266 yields 4.768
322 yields 4.909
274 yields 4.813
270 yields 4.908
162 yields 5.03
